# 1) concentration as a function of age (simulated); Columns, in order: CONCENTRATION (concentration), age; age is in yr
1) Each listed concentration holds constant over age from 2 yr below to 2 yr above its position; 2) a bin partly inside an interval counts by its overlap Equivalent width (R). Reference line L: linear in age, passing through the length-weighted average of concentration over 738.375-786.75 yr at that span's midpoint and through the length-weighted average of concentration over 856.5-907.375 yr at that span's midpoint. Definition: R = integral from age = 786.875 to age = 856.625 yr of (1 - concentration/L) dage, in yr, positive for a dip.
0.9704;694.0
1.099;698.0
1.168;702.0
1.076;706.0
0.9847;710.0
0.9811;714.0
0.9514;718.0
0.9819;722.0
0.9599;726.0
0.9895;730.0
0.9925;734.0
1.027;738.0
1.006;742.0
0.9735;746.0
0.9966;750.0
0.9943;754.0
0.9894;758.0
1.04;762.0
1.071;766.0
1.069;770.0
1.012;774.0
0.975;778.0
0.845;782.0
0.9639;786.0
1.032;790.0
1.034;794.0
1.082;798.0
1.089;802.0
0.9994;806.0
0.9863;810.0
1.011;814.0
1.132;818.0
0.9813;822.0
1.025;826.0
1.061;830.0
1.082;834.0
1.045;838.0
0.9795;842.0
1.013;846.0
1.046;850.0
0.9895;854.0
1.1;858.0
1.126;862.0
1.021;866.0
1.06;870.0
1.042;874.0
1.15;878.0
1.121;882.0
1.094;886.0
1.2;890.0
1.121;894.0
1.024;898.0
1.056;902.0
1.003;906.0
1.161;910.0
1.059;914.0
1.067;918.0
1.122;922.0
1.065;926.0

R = 0.5 yr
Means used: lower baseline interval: 0.997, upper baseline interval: 1.09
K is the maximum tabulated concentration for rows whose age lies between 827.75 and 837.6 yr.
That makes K 1.082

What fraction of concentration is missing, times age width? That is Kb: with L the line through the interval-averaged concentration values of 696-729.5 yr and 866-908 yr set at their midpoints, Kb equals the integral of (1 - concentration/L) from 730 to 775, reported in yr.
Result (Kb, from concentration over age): 1.0 yr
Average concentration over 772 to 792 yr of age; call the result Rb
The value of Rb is 0.966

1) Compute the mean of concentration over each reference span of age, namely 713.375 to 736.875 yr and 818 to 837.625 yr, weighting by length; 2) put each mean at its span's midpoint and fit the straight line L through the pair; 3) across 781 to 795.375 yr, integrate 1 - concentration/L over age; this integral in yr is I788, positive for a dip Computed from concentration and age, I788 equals 0.65 yr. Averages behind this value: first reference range 0.978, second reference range 1.05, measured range 0.974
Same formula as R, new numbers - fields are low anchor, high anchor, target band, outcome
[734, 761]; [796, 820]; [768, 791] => 1.0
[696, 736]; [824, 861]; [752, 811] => 1.0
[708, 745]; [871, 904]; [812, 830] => 0.2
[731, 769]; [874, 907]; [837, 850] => 0.6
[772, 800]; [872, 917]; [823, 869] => 0.2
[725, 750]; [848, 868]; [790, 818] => -0.3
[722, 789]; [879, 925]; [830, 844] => 0.1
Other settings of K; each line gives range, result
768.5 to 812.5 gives 1.089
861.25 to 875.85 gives 1.126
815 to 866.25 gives 1.132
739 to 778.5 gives 1.071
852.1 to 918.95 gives 1.2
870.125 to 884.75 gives 1.15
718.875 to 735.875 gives 0.9925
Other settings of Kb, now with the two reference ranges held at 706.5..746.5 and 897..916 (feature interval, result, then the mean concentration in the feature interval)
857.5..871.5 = -0.40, 1.07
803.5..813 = 0.21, 1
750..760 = 0.07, 0.993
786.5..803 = -0.52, 1.05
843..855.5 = 0.30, 1.01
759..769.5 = -0.49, 1.05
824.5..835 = -0.24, 1.06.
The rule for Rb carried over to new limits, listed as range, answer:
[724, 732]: 0.975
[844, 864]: 1.05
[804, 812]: 0.993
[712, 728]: 0.969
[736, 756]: 0.999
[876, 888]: 1.12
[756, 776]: 1.04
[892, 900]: 1.07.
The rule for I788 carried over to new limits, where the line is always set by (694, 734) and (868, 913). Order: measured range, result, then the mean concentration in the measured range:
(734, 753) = 0.56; 1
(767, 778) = 0.12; 1.03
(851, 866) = 0.22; 1.06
